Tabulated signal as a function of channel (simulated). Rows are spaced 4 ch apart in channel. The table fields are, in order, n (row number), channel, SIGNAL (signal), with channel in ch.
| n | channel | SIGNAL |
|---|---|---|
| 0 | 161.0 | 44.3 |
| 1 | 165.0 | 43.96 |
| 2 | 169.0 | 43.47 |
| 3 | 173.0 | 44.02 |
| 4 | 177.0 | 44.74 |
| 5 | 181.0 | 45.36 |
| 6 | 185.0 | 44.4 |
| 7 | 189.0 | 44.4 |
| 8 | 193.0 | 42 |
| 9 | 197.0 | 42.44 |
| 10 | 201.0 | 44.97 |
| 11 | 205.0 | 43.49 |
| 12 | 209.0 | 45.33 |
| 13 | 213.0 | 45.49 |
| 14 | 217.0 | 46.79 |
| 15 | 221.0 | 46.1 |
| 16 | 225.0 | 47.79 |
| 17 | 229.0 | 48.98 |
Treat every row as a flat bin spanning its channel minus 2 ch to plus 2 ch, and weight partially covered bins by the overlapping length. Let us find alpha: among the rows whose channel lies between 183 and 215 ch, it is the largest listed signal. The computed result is 45.49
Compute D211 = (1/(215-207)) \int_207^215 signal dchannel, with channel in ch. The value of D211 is 45.4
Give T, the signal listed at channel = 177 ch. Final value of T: 44.74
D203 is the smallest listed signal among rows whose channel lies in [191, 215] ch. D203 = 42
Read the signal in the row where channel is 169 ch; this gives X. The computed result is 43.47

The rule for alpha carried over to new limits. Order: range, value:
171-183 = 45.36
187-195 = 44.4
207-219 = 46.79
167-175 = 44.02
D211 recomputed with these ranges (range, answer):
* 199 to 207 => 44.2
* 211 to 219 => 46.1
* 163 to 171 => 43.7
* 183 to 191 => 44.4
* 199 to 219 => 45.2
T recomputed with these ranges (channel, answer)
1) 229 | 48.98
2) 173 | 44.02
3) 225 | 47.79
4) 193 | 42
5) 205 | 43.49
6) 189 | 44.4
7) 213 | 45.49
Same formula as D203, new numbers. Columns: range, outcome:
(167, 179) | 43.47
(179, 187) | 44.4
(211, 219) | 45.49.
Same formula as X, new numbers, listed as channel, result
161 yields 44.3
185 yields 44.4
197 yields 42.44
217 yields 46.79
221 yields 46.1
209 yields 45.33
